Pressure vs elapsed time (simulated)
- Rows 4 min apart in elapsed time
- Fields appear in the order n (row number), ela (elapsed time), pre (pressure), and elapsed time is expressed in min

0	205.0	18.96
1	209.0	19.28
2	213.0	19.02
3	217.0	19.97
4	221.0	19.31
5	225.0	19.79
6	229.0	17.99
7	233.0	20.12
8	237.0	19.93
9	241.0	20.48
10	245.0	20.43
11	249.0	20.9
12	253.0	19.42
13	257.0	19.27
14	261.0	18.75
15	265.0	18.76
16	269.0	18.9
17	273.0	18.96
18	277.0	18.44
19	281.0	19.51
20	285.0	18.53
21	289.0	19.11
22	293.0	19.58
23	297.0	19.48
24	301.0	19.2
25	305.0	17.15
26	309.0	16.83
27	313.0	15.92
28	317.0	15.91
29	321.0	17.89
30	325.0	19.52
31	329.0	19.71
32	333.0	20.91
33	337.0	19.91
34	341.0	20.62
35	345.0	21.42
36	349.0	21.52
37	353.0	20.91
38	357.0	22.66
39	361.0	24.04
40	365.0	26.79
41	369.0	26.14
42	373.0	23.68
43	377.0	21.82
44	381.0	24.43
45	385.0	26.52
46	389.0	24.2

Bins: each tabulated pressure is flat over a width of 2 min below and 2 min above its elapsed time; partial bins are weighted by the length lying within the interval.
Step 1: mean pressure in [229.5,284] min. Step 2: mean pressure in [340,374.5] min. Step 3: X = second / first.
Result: 1.19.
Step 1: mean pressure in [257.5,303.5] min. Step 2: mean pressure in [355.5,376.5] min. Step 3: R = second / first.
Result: 1.3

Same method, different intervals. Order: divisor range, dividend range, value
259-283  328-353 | 1.10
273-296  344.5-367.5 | 1.21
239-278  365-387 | 1.27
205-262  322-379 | 1.12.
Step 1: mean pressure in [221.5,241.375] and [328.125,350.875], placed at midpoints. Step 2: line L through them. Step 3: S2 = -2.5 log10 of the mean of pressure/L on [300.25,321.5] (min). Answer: 0.20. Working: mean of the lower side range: 19.6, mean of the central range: 17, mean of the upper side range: 20.7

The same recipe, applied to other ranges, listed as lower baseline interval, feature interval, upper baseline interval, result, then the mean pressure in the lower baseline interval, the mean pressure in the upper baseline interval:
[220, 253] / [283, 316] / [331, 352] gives 0.13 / 19.9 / 20.9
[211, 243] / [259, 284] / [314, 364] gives 0.06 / 19.6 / 20.5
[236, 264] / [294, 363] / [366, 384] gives 0.16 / 19.8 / 24.3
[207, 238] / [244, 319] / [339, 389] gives 0.13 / 19.4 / 23.4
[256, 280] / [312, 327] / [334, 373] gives 0.21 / 18.9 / 22.7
